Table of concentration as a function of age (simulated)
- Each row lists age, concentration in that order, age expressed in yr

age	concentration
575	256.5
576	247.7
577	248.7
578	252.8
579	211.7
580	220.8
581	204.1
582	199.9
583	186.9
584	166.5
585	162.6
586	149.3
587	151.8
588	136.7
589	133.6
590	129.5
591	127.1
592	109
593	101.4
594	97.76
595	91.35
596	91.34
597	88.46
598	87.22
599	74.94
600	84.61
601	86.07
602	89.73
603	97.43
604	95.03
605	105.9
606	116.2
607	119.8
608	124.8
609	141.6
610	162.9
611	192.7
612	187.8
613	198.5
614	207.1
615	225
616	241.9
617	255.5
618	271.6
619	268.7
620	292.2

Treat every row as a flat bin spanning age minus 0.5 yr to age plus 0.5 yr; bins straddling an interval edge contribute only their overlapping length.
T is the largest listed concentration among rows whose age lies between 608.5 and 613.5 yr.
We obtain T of 198.5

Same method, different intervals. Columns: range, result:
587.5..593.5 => 136.7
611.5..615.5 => 225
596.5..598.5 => 88.46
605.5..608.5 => 124.8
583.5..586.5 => 166.5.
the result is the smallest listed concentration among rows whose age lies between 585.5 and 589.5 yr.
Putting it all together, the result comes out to 133.6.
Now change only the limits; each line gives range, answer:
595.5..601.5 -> 74.94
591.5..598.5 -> 87.22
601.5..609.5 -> 89.73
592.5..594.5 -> 97.76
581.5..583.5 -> 186.9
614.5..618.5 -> 225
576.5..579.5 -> 211.7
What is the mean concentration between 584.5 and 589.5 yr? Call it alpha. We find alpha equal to 147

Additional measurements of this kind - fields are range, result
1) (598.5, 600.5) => 79.8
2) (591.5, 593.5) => 105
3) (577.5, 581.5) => 222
